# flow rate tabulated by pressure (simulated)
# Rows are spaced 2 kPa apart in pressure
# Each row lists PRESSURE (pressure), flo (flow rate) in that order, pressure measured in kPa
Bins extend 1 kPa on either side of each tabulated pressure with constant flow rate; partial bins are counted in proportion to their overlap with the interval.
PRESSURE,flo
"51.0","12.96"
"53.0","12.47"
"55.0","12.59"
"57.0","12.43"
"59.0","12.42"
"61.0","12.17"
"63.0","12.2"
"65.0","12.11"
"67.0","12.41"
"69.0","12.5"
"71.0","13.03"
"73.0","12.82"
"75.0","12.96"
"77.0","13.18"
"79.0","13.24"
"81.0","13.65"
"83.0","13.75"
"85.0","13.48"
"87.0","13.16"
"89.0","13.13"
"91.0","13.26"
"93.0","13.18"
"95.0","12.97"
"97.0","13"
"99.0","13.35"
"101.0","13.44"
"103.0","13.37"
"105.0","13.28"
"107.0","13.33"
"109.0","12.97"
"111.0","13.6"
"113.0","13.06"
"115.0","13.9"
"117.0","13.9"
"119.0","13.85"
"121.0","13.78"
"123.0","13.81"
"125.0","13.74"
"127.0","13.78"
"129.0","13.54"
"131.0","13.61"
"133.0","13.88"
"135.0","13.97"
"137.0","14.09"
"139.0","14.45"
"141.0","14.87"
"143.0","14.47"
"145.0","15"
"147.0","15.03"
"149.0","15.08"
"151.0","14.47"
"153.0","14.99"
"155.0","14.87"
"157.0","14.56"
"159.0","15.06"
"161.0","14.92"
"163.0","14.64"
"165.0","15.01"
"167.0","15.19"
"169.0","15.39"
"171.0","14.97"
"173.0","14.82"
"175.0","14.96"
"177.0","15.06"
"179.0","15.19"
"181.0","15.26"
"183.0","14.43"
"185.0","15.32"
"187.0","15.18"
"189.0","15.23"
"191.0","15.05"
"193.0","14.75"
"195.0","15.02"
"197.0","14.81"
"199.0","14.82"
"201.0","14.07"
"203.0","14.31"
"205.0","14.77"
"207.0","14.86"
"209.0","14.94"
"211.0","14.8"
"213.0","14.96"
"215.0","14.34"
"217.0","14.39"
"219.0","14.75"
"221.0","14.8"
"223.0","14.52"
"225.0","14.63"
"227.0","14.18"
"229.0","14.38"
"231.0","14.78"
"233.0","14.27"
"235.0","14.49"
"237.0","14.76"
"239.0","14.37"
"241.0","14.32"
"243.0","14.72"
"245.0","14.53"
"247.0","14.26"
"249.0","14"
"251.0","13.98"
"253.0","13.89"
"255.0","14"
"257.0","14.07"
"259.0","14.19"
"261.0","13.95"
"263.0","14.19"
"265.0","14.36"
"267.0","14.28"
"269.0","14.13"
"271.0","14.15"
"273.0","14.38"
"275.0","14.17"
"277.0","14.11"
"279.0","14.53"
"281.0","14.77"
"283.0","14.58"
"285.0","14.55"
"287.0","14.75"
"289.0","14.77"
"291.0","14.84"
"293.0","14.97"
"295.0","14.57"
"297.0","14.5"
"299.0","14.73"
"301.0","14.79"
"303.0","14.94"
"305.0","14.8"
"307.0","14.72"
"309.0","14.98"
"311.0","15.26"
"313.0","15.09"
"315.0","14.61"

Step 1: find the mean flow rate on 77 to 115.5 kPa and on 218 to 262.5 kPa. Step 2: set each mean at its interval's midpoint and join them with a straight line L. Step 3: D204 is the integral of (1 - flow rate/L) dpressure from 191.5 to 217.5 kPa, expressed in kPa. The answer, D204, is -1.1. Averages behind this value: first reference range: 13.3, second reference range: 14.4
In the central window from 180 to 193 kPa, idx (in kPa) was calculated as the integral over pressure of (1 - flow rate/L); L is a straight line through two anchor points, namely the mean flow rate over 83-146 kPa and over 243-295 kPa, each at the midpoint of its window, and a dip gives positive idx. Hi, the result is -1.0 kPa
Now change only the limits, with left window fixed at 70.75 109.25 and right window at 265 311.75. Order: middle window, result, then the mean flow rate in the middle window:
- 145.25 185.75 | -3.53 kPa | 15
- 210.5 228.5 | -0.57 kPa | 14.6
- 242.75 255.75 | 0.15 kPa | 14.2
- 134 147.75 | -0.97 kPa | 14.5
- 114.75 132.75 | -0.40 kPa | 13.8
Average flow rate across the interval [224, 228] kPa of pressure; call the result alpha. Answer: 14.4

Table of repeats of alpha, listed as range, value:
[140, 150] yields 14.9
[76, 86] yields 13.5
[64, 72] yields 12.5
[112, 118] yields 13.6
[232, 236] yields 14.4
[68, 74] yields 12.8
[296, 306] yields 14.8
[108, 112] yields 13.3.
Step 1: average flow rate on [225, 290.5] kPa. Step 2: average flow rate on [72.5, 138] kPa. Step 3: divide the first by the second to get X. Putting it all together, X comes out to 1.07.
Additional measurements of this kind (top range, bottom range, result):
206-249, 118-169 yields 1.01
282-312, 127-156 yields 1.02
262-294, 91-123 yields 1.08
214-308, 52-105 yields 1.12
